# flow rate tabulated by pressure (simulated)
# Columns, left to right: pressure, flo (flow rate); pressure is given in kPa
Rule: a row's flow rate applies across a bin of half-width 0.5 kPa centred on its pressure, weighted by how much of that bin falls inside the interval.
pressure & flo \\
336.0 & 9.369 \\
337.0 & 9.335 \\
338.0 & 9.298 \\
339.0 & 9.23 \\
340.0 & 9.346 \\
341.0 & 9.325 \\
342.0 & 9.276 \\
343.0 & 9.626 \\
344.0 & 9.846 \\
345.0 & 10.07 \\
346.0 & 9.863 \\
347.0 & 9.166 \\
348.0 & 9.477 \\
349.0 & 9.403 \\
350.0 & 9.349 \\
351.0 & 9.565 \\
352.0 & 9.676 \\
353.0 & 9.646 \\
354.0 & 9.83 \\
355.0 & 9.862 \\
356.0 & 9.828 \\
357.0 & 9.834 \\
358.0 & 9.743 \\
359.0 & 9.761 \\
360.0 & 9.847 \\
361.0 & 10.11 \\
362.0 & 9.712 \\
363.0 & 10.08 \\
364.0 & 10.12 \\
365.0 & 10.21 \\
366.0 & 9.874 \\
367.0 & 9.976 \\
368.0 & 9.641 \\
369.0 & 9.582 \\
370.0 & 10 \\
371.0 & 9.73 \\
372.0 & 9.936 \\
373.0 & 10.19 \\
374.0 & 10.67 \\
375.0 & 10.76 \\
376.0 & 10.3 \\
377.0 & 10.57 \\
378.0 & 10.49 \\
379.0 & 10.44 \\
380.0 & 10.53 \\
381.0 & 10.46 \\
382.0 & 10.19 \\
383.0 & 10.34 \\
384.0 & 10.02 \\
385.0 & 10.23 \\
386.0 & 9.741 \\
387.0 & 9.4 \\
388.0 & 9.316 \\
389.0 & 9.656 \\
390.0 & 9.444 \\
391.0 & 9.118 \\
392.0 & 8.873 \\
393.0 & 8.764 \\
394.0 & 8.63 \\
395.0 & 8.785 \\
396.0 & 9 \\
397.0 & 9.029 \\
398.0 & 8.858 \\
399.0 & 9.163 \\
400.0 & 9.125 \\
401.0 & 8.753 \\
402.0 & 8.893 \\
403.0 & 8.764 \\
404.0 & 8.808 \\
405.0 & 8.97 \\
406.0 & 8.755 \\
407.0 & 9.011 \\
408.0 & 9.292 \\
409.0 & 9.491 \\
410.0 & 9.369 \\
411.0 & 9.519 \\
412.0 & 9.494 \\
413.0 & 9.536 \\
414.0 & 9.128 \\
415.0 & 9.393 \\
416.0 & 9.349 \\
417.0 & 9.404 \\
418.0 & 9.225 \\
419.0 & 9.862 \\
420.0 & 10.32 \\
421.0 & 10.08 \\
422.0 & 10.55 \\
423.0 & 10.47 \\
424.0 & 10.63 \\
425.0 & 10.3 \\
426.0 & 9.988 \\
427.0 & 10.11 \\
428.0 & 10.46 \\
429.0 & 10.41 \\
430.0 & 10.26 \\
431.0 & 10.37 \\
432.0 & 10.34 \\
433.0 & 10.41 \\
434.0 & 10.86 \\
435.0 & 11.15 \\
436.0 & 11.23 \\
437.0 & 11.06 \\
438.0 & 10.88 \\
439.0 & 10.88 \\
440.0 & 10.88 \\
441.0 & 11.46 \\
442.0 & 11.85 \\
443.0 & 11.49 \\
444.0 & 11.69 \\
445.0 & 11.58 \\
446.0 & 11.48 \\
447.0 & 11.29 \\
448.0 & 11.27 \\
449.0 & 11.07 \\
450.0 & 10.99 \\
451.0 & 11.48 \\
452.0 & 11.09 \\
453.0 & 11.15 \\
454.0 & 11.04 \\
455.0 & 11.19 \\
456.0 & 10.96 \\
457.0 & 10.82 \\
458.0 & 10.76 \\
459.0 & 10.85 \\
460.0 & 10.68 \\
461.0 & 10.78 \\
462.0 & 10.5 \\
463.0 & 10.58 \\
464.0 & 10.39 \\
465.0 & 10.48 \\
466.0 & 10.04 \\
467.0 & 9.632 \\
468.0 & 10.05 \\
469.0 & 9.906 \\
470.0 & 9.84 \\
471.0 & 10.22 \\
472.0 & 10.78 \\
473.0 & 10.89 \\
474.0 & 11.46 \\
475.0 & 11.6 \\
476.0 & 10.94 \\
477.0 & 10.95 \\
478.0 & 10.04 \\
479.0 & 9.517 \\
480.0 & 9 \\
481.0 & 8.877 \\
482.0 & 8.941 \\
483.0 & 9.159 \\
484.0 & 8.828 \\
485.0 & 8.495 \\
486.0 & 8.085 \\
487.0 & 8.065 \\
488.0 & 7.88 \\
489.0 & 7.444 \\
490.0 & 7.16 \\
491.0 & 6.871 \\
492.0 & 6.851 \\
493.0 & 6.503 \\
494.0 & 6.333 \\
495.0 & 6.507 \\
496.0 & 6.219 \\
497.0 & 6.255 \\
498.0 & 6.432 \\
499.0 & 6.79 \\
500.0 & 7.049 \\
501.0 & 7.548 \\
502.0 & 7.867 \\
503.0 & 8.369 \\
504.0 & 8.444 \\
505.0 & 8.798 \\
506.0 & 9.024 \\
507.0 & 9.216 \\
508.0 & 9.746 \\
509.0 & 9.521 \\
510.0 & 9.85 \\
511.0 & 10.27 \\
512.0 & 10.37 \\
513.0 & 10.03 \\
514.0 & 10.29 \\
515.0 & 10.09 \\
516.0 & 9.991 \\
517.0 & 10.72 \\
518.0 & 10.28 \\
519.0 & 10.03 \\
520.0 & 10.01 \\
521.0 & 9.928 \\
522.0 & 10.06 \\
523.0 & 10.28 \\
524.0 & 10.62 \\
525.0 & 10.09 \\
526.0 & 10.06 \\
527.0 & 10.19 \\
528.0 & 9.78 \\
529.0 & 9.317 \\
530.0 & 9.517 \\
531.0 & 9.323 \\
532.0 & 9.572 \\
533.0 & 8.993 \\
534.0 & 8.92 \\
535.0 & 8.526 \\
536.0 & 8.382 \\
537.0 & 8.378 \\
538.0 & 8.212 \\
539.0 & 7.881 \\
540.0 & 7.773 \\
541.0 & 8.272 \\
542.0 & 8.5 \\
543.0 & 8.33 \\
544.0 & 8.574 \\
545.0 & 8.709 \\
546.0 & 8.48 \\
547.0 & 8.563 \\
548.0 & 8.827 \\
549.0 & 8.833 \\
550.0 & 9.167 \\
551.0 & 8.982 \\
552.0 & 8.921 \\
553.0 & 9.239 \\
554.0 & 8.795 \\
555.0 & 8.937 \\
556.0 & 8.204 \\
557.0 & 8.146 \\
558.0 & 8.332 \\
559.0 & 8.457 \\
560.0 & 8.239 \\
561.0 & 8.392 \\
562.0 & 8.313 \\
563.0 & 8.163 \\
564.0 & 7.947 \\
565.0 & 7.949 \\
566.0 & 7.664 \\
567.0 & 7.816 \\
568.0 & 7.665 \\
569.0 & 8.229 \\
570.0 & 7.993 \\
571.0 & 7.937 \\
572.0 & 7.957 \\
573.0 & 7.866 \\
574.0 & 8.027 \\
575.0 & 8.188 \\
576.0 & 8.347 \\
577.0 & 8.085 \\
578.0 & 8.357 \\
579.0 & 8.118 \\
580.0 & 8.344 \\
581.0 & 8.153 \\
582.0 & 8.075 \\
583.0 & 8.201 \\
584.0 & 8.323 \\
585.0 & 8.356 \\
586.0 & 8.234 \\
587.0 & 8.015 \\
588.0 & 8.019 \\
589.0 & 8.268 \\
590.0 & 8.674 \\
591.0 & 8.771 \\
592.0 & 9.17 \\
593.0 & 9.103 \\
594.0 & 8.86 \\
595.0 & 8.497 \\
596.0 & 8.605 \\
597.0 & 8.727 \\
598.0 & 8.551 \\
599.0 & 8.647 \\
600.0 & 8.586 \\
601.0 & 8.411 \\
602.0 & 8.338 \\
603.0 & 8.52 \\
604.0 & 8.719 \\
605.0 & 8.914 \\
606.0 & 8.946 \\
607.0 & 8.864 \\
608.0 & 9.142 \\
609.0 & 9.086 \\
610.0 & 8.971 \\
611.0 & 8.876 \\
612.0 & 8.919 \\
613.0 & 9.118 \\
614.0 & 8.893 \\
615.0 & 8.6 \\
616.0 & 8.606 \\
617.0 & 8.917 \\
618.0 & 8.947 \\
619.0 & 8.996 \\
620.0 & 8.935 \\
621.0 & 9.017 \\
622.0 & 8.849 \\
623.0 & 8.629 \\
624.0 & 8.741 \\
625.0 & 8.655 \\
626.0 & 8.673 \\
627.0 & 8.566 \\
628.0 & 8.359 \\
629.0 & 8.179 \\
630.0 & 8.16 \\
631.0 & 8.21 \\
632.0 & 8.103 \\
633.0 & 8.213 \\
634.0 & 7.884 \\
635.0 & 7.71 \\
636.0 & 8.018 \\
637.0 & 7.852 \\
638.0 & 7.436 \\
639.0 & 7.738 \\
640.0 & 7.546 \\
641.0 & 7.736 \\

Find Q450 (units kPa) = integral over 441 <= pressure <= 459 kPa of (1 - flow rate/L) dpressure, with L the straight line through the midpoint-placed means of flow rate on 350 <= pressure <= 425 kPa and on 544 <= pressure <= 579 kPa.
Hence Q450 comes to -4.0 kPa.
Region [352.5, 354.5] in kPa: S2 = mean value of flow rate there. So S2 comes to 9.74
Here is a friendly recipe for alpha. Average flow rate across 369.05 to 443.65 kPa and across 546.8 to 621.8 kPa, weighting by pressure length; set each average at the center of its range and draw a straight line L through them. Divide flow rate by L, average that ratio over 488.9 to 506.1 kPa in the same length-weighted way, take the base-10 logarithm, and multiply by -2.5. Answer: 0.26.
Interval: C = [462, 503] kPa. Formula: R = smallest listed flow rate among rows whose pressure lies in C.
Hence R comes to 6.219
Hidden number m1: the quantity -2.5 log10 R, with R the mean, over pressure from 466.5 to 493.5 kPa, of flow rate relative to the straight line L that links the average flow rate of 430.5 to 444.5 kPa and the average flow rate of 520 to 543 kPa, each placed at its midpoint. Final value 0.12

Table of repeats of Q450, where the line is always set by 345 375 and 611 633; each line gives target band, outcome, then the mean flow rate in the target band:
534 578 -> 3.06 kPa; 8.34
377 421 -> 1.03 kPa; 9.44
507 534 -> -2.39 kPa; 9.93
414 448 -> -3.82 kPa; 10.6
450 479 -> -4.02 kPa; 10.7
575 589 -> 1.01 kPa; 8.2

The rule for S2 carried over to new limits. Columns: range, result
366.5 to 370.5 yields 9.8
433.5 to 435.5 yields 11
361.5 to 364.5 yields 9.97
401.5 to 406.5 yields 8.84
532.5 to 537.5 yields 8.64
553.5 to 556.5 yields 8.65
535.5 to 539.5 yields 8.21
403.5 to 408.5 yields 8.97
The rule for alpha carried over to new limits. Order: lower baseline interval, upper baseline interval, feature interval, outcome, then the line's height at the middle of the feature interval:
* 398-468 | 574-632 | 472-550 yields 0.068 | 9.51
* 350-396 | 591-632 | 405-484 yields -0.096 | 9.51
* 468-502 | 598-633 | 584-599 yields 0.014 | 8.67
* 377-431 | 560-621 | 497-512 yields 0.063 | 8.99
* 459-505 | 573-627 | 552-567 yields 0.046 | 8.71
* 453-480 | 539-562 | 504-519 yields -0.040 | 9.48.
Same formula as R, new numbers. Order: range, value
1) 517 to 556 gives 7.773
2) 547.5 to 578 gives 7.664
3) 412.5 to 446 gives 9.128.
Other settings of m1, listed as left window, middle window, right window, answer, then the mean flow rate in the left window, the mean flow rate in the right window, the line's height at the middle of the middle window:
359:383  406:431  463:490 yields 0.01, 10.1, 9.64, 9.92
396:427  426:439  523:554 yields -0.13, 9.45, 8.98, 9.38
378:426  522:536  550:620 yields -0.09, 9.51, 8.49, 8.8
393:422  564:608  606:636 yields 0.05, 9.23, 8.64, 8.74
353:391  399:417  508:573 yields 0.07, 9.99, 8.99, 9.78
